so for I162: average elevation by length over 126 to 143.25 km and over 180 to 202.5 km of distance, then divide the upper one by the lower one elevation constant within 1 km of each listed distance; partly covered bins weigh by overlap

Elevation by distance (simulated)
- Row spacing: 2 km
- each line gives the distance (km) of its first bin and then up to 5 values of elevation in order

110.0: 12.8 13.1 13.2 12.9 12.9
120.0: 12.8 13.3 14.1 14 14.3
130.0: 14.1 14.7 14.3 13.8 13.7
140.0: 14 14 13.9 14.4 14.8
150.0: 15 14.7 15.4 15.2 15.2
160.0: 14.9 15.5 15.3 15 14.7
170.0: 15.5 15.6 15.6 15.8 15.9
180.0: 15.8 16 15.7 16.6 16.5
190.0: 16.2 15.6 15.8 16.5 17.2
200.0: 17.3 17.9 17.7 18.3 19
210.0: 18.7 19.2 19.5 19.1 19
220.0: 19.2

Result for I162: 1.16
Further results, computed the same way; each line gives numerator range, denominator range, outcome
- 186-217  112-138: 1.29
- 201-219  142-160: 1.27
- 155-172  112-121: 1.17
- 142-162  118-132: 1.08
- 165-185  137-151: 1.09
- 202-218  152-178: 1.22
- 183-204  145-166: 1.10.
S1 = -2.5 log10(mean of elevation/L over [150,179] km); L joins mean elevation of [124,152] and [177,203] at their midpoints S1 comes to 0.00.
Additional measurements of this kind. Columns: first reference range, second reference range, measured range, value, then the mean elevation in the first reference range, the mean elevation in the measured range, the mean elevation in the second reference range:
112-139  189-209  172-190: 0.02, 13.7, 16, 17.1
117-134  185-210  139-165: 0.02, 13.8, 14.8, 17.1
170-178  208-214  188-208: 0.05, 15.7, 17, 19.1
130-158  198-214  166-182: 0.05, 14.5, 15.6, 18.3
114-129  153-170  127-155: -0.01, 13.5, 14.4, 15.2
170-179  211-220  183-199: 0.05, 15.7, 16.3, 19.2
